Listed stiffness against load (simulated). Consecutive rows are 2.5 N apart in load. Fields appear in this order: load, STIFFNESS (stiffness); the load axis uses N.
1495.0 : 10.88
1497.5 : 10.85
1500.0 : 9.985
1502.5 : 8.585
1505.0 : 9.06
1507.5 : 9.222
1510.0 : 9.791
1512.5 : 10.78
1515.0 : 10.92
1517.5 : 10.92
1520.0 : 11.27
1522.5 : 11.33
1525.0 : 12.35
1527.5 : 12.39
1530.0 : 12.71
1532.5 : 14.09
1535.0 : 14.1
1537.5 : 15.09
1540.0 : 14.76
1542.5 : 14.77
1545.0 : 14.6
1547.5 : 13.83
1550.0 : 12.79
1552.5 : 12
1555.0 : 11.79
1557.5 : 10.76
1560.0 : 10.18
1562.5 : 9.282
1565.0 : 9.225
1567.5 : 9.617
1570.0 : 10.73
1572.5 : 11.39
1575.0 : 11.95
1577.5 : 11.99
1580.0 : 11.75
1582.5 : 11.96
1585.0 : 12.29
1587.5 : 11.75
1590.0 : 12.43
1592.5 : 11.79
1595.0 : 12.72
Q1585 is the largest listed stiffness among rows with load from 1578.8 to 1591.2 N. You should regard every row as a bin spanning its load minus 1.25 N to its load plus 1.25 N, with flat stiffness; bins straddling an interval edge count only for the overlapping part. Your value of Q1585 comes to 12.43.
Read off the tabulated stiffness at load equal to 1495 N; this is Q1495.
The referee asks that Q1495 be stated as 10.88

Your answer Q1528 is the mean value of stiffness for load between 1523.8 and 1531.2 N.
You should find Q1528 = 12.5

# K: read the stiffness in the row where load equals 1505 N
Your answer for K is 9.06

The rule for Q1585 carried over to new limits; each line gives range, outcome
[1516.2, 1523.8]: 11.33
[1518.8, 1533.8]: 14.09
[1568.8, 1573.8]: 11.39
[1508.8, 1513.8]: 10.78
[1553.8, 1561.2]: 11.79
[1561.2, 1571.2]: 10.73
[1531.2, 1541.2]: 15.09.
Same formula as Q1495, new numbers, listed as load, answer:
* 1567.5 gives 9.617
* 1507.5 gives 9.222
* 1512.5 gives 10.78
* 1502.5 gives 8.585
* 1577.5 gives 11.99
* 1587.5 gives 11.75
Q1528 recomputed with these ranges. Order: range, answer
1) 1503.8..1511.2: 9.36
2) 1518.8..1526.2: 11.6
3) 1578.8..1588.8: 11.9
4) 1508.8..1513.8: 10.3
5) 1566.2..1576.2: 10.9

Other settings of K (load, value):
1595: 12.72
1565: 9.225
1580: 11.75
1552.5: 12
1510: 9.791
